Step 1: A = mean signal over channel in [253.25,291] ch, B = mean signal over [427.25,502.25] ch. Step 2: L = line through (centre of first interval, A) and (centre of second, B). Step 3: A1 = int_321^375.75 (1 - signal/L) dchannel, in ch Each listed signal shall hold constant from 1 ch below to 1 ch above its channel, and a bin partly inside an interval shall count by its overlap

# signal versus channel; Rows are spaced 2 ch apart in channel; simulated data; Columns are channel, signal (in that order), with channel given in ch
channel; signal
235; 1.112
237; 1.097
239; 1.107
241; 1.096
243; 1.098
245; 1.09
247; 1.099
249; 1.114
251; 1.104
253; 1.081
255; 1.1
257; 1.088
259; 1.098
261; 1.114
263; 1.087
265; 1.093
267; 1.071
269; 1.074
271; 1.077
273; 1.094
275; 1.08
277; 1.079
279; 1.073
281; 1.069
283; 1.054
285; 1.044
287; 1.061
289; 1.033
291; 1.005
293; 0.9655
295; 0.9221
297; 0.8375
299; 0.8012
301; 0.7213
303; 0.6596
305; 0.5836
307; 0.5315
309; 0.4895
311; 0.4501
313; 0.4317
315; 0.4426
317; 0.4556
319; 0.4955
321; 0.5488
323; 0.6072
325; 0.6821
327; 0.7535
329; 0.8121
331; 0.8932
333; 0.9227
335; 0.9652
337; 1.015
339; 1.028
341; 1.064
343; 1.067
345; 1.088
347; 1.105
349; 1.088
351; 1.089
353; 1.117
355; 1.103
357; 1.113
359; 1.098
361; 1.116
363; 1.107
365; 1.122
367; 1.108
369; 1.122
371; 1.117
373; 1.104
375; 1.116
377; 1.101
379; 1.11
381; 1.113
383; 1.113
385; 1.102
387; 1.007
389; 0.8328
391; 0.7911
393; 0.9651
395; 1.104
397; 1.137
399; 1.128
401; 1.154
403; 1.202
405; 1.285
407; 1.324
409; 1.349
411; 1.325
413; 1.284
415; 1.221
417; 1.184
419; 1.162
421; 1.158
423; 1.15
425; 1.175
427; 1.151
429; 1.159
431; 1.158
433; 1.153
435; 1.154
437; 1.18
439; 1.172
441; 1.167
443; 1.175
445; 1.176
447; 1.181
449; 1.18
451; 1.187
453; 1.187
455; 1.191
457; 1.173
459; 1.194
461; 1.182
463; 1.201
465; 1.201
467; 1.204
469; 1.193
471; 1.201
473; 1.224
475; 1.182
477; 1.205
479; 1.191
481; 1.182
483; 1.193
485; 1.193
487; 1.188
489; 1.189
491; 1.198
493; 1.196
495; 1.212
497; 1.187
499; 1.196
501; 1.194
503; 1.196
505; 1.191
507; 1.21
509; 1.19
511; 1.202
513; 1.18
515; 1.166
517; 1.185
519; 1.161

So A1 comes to 5.4 ch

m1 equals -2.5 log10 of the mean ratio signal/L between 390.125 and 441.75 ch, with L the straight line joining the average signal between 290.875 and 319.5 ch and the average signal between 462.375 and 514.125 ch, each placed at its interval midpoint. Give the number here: -0.20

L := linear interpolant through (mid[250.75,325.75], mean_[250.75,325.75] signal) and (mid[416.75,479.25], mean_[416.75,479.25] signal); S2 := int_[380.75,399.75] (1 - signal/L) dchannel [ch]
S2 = 0.8 ch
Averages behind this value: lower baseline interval 0.872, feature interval 1.02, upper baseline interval 1.18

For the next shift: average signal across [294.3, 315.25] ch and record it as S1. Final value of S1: 0.627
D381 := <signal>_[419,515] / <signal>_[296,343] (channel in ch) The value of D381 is 1.66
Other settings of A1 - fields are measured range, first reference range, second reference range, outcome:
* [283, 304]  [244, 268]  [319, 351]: 1.95 ch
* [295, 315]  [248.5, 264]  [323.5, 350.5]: 7.80 ch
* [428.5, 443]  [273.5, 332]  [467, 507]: -1.12 ch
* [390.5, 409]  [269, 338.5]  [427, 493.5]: -1.73 ch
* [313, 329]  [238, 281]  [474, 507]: 7.76 ch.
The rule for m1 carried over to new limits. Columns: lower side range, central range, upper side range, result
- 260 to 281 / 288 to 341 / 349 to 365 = 0.427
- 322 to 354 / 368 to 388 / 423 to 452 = -0.060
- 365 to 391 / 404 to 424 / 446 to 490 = -0.116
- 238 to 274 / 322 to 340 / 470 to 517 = 0.301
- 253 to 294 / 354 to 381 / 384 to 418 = 0.011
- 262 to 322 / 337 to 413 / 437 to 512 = -0.111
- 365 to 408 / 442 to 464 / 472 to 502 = -0.020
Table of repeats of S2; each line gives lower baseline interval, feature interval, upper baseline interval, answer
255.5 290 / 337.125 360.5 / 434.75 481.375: 0.8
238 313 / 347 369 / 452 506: -1.0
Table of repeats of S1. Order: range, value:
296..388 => 0.903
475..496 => 1.19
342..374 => 1.1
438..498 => 1.19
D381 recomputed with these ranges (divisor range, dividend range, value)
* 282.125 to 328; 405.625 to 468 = 1.66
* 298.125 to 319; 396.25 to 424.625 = 2.21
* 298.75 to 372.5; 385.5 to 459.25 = 1.34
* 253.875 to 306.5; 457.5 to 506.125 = 1.21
